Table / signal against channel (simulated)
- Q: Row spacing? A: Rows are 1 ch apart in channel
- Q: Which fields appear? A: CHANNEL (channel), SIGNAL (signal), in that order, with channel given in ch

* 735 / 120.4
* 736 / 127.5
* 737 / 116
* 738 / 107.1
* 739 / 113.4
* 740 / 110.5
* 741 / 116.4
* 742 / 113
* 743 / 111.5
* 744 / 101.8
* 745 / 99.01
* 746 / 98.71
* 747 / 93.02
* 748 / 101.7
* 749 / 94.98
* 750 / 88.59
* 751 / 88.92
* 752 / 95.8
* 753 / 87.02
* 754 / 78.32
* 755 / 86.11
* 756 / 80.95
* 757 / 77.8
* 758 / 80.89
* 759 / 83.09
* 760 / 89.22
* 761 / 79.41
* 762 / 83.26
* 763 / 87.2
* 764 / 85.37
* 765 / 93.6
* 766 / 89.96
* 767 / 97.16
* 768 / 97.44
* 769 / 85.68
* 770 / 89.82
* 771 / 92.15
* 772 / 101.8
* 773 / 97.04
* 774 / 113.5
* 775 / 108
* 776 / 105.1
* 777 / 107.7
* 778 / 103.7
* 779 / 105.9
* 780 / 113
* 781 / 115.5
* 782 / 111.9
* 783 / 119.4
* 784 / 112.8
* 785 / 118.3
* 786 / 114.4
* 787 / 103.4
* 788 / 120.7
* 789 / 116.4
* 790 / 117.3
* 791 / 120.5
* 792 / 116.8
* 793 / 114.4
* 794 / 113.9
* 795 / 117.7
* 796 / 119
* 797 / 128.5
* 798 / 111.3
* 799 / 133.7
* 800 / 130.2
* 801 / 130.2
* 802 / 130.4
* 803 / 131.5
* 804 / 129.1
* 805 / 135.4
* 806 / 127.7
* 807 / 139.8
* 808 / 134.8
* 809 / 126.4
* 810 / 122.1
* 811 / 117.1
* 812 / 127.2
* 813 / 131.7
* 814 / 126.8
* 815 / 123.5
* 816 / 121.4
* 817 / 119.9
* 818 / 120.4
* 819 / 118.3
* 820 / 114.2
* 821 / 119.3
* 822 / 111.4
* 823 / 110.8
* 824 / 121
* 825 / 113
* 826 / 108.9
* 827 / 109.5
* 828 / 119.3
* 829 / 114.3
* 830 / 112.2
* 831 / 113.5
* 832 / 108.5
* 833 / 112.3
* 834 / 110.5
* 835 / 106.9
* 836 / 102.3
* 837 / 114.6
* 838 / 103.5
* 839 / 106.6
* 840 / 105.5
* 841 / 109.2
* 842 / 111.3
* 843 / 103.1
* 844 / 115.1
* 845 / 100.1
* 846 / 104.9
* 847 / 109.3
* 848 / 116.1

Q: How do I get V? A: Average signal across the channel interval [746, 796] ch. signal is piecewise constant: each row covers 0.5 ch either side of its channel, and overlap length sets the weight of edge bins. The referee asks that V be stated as 100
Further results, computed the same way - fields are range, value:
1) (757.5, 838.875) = 112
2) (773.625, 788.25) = 111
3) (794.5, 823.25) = 125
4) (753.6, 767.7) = 85.4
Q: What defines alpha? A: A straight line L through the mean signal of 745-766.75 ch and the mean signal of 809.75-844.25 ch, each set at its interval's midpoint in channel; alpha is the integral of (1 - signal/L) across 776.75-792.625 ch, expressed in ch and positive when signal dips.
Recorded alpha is -2.4 ch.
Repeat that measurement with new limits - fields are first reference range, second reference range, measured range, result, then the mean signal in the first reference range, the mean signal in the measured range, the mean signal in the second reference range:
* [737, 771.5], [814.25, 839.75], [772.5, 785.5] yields -1.2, 93.8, 110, 113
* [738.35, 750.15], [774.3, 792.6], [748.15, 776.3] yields 4.5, 104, 90.7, 113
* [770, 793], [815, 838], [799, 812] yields -2.0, 110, 130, 114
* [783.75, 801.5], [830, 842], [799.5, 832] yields -2.4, 119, 122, 109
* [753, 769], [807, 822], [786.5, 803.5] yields -1.7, 86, 121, 123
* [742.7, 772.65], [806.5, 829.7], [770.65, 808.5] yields -3.9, 90.6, 118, 120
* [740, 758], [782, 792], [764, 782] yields 1.2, 95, 101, 116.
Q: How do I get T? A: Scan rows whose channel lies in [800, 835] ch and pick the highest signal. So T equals 139.8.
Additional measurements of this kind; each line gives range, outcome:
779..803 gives 133.7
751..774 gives 113.5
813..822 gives 131.7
